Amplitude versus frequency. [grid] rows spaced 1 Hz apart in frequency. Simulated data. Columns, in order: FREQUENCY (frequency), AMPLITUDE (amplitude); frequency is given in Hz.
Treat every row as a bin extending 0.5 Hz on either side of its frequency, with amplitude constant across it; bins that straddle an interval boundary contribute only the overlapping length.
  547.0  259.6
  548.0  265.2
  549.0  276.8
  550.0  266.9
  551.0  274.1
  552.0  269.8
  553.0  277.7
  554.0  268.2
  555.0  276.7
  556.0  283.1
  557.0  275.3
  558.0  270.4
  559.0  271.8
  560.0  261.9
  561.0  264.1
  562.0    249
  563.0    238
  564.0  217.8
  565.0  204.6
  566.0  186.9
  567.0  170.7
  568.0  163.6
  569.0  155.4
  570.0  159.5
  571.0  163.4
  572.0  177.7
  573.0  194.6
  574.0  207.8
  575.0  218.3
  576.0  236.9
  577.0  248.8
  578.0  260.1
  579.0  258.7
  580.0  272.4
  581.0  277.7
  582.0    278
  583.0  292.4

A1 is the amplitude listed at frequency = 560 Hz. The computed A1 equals 261.9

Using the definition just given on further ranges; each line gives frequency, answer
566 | 186.9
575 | 218.3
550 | 266.9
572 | 177.7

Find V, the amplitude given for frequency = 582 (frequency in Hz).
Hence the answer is 278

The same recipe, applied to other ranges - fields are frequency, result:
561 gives 264.1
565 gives 204.6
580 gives 272.4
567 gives 170.7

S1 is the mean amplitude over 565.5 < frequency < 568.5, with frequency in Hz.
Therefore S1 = 174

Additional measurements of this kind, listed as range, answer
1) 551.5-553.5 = 274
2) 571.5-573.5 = 186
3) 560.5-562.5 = 257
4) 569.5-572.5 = 167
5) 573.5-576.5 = 221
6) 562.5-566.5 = 212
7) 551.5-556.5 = 275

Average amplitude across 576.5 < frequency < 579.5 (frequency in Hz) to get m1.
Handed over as 256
